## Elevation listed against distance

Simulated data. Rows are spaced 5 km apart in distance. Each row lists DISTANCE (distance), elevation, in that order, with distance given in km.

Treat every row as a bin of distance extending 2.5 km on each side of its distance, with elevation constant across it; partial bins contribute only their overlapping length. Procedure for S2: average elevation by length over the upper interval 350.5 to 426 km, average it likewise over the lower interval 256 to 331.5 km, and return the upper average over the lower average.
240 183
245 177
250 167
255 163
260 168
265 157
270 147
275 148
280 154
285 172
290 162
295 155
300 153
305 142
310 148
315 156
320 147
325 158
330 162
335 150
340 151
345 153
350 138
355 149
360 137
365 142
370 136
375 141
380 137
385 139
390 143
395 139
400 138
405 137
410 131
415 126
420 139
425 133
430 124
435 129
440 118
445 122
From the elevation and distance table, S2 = 0.9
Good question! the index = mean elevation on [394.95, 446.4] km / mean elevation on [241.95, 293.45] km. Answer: 0.8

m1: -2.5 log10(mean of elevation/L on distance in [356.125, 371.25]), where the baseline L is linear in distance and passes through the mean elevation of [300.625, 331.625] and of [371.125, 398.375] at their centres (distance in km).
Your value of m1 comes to 0.03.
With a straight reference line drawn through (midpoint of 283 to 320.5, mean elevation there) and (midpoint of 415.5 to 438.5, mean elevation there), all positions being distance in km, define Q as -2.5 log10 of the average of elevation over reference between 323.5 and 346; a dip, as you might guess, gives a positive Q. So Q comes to -0.048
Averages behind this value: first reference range 155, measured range 155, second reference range 130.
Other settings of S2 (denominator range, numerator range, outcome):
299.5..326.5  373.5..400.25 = 0.93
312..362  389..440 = 0.88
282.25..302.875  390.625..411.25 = 0.86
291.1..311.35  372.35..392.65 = 0.93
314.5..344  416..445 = 0.83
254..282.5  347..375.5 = 0.90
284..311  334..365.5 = 0.94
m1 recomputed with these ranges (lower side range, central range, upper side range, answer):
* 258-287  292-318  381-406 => 0.01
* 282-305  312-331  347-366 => -0.03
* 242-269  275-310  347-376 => 0.01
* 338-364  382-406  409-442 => -0.03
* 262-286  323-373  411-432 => -0.03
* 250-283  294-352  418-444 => -0.03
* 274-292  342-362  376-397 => 0.01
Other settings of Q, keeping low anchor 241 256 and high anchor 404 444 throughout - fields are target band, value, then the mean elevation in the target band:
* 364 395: 0.00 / 140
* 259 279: 0.08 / 154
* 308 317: 0.03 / 152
